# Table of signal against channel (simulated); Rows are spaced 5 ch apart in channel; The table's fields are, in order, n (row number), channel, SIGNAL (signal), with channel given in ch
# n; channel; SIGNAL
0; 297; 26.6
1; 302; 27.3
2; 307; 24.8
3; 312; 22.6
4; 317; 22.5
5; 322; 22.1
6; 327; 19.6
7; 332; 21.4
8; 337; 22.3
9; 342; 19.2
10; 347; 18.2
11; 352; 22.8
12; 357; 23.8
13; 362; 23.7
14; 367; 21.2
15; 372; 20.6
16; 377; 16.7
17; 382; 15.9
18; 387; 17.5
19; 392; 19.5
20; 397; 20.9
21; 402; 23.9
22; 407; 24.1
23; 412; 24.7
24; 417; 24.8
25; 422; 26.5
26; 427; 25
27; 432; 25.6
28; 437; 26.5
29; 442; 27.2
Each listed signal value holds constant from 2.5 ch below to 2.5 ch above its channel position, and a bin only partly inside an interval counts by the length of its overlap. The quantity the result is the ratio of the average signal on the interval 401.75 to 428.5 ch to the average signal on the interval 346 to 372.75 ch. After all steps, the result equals 1.13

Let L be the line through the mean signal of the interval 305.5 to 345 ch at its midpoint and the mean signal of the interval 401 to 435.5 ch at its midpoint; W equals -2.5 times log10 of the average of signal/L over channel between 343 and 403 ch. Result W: 0.15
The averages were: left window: 21.7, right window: 25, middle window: 20.3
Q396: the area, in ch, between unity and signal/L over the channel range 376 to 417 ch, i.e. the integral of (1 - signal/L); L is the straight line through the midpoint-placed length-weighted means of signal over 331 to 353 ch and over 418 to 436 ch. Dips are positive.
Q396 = 5.4 ch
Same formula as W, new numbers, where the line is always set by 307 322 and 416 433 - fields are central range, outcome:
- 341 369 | 0.107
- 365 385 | 0.296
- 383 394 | 0.335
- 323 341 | 0.110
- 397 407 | 0.080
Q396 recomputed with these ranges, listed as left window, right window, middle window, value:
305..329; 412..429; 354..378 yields 2.2 ch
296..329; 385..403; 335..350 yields 1.6 ch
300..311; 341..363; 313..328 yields 1.6 ch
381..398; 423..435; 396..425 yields -2.8 ch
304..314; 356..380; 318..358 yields 2.3 ch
